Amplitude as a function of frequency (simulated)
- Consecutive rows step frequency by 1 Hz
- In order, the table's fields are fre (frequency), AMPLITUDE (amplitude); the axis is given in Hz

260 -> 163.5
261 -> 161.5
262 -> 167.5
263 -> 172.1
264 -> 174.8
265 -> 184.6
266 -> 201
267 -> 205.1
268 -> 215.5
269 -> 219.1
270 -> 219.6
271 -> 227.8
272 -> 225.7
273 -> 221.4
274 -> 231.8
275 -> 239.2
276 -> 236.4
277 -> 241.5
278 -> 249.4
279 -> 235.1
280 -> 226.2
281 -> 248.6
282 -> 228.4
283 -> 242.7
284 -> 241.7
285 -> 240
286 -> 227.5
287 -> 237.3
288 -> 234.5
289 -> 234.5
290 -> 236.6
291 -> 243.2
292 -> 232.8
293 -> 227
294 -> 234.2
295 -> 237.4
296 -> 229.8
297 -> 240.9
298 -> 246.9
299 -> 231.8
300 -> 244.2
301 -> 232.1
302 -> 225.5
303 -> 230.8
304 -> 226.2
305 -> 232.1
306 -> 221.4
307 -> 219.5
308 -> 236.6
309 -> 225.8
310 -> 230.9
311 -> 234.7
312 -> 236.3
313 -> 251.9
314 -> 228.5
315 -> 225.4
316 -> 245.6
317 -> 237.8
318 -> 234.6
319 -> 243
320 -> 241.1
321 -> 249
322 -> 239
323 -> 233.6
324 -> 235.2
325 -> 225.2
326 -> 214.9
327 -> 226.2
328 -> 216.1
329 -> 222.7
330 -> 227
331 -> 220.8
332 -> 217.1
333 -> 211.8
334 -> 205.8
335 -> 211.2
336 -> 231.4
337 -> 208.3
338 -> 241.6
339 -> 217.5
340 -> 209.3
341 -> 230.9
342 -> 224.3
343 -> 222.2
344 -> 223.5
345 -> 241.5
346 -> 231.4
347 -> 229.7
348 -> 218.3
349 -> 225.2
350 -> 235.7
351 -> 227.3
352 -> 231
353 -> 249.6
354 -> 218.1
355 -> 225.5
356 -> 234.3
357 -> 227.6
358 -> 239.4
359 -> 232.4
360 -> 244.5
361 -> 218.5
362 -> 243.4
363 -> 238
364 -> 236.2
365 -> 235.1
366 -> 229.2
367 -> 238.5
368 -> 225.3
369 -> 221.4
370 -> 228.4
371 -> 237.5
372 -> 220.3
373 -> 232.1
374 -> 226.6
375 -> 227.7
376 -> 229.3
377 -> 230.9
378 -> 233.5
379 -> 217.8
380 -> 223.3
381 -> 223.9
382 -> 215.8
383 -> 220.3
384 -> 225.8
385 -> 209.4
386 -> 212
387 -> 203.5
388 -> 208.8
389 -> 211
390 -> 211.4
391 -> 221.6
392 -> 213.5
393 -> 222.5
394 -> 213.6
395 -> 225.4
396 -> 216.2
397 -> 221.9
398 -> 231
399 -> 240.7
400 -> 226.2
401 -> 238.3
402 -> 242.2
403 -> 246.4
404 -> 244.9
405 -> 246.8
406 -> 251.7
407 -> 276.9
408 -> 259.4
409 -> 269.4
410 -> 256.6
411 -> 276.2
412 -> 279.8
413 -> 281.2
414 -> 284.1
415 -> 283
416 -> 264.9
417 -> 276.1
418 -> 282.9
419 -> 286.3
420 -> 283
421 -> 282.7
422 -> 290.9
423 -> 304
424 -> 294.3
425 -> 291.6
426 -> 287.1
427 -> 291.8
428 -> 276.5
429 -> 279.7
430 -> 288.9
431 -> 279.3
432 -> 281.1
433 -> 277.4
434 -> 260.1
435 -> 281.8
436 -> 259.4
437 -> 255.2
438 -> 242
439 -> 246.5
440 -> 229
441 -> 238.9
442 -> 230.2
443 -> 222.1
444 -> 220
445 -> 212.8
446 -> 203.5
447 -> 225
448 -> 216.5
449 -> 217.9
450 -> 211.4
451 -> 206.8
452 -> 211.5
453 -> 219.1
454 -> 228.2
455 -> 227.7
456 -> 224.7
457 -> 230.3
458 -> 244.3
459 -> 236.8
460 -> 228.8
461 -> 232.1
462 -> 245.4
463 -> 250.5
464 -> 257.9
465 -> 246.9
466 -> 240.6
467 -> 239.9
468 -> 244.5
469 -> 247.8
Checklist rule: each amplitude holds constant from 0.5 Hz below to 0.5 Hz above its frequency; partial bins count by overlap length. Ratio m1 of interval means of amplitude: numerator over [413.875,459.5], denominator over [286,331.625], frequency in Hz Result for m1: 1.1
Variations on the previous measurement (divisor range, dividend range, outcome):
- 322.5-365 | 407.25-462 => 1.12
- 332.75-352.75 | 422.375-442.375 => 1.20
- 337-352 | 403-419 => 1.19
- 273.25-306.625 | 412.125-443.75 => 1.16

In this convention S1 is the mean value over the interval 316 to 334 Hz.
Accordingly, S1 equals 229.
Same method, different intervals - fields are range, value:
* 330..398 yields 225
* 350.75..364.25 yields 233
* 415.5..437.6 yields 281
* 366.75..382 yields 227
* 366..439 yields 249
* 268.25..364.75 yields 231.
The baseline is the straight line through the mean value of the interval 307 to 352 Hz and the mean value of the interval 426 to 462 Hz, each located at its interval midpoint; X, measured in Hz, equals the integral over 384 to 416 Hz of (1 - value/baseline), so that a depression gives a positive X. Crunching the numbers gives -0.4 Hz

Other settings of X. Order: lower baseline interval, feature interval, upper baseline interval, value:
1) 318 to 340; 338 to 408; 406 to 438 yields 5.92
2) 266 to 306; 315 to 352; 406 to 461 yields 1.95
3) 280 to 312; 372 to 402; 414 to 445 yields 4.14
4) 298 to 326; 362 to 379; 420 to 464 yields 0.71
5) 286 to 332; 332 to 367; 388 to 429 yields 2.13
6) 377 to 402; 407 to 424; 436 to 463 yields -4.18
